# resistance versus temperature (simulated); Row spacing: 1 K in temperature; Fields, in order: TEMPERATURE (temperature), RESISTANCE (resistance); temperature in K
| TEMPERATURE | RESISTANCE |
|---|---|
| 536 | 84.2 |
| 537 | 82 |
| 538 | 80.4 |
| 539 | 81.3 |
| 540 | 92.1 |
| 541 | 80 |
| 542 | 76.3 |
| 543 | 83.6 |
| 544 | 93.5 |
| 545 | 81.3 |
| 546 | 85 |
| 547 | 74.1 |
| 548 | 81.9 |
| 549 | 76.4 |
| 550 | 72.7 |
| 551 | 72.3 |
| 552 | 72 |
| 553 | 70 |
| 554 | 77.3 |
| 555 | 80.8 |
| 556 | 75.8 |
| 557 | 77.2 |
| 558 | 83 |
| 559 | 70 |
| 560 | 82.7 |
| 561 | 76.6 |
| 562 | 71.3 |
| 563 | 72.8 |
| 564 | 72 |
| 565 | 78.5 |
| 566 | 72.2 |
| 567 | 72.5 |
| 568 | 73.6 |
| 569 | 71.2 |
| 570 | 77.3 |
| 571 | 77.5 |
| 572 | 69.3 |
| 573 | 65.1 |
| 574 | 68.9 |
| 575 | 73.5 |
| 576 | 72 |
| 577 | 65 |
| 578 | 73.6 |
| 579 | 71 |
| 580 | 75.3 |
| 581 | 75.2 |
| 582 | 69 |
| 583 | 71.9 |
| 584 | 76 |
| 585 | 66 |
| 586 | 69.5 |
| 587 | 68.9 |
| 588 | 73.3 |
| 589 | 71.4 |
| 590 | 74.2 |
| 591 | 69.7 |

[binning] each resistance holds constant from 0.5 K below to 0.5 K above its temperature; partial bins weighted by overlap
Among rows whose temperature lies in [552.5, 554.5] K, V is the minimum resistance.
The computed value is 70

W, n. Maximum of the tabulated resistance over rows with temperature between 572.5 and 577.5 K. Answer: 73.5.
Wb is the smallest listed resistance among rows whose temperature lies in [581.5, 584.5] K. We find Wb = 69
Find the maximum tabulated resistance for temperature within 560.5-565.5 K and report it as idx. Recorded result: 78.5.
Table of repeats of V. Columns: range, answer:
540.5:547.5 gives 74.1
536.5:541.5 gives 80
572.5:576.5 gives 65.1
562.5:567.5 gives 72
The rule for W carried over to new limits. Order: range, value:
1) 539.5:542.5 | 92.1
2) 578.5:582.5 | 75.3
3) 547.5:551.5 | 81.9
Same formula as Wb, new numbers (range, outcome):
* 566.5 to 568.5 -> 72.5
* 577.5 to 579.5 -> 71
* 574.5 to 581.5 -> 65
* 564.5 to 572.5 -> 69.3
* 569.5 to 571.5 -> 77.3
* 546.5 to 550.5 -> 72.7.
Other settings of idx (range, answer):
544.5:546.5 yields 85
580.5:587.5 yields 76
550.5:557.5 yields 80.8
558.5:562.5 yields 82.7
